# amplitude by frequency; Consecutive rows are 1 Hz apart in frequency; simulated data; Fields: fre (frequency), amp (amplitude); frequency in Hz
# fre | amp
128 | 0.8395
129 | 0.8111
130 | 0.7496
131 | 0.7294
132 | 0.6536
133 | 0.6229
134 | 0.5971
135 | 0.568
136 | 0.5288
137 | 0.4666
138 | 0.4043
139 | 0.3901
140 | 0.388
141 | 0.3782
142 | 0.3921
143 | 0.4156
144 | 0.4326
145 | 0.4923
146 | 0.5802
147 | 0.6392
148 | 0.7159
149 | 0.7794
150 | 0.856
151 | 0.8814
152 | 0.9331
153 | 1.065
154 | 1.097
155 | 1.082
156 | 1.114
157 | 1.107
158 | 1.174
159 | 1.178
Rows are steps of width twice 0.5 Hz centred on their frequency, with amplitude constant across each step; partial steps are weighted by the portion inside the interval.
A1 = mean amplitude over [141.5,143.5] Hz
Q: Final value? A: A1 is 0.404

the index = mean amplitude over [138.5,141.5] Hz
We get 0.385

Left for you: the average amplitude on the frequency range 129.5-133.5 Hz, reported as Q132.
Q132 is 0.689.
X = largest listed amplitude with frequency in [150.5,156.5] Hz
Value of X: 1.114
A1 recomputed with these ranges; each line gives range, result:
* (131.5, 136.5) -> 0.594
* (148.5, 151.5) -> 0.839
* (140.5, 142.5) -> 0.385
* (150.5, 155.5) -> 1.01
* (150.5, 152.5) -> 0.907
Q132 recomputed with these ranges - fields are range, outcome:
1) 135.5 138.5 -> 0.467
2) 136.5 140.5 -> 0.412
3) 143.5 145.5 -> 0.462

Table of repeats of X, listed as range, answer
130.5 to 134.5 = 0.7294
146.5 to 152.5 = 0.9331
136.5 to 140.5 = 0.4666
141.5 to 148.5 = 0.7159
